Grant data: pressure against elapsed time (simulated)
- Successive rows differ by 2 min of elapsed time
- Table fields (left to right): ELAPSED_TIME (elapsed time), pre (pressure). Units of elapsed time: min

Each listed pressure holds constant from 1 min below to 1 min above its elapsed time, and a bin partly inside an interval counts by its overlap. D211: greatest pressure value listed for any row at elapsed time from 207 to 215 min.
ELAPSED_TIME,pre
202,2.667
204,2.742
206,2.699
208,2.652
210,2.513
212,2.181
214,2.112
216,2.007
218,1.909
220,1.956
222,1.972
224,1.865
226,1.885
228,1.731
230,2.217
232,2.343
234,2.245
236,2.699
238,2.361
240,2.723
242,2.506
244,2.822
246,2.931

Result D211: 2.652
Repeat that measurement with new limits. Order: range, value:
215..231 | 2.217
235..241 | 2.723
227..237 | 2.699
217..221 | 1.956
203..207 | 2.742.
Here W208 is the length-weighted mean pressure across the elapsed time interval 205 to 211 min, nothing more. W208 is 2.62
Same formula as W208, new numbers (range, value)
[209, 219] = 2.14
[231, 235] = 2.29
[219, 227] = 1.92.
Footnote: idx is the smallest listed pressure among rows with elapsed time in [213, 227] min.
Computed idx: 1.865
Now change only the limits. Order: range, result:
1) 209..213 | 2.181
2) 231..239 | 2.245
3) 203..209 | 2.652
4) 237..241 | 2.361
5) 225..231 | 1.731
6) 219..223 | 1.956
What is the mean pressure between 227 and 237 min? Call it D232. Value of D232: 2.25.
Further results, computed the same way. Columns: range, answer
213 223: 1.99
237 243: 2.53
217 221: 1.93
